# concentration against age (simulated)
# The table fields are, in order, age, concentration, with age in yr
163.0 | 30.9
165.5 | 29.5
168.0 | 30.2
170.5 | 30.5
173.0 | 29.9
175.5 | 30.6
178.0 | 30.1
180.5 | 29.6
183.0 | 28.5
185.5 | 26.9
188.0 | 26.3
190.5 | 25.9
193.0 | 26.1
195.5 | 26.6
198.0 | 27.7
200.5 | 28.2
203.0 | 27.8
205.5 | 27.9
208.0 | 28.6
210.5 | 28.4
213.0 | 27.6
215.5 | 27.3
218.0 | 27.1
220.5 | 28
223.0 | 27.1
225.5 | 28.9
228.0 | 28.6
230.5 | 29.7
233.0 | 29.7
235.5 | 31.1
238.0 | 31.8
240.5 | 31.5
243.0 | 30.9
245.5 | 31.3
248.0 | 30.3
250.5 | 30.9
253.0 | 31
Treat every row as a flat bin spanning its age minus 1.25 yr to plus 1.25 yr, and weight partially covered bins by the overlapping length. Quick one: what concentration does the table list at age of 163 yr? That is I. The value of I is 30.9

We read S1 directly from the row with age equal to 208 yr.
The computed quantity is 28.6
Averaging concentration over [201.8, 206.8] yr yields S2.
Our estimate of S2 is 27.9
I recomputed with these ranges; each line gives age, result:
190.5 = 25.9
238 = 31.8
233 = 29.7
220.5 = 28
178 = 30.1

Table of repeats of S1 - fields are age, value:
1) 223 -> 27.1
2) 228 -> 28.6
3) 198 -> 27.7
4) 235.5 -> 31.1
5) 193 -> 26.1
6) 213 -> 27.6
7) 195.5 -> 26.6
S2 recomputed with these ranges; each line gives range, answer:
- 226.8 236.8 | 29.8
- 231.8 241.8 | 31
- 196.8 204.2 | 27.9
